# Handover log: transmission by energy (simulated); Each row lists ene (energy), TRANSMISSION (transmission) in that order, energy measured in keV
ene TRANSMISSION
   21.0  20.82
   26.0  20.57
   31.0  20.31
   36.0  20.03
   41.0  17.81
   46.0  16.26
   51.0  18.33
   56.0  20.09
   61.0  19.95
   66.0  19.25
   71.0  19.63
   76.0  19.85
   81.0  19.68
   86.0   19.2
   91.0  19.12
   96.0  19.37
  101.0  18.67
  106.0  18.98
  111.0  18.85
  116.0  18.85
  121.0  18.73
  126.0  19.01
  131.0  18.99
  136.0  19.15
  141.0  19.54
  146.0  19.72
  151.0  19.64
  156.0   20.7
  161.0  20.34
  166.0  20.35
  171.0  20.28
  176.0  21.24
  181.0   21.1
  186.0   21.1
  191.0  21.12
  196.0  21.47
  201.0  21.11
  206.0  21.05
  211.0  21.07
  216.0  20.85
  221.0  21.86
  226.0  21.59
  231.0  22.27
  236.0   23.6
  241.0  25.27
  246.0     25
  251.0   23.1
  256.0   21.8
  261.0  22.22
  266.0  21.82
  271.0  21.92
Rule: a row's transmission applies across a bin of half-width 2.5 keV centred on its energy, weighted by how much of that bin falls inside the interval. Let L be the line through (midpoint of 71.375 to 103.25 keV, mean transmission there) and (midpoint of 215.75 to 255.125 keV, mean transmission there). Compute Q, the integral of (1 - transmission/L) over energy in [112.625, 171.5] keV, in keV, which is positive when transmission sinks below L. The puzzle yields 3.2 keV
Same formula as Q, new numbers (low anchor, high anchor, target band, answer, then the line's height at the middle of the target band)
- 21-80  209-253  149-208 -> 2.6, 21.8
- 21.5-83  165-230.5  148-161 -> 0.3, 20.6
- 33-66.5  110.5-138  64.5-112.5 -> -1.0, 18.9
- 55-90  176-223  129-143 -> 0.8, 20.4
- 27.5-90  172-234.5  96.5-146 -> 2.7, 20.1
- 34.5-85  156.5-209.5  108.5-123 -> 0.8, 19.9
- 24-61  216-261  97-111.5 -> 1.0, 20.3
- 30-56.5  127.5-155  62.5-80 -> -0.7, 18.9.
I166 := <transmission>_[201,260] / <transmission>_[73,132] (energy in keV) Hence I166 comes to 1.2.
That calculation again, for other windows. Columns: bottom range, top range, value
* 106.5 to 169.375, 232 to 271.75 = 1.19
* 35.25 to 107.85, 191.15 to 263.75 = 1.17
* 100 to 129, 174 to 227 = 1.13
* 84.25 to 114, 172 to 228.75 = 1.11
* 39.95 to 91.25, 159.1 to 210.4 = 1.10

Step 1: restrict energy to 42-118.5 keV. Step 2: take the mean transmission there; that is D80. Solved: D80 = 19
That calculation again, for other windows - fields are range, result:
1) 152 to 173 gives 20.4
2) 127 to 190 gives 20.2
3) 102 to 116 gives 18.9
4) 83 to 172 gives 19.4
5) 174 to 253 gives 22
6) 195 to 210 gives 21.2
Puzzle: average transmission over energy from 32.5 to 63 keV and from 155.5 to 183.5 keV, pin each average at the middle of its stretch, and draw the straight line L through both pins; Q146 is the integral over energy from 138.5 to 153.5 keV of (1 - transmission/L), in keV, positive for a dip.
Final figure 0.5 keV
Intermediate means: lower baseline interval 18.8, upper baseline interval 20.7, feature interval 19.6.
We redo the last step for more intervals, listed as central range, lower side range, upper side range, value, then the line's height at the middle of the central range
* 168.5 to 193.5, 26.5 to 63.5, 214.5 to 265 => 0.78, 21.6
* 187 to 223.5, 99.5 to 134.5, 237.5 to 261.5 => 1.32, 22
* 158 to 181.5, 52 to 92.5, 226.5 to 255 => 1.36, 21.9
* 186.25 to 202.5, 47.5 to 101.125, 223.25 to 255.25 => 0.77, 22.3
